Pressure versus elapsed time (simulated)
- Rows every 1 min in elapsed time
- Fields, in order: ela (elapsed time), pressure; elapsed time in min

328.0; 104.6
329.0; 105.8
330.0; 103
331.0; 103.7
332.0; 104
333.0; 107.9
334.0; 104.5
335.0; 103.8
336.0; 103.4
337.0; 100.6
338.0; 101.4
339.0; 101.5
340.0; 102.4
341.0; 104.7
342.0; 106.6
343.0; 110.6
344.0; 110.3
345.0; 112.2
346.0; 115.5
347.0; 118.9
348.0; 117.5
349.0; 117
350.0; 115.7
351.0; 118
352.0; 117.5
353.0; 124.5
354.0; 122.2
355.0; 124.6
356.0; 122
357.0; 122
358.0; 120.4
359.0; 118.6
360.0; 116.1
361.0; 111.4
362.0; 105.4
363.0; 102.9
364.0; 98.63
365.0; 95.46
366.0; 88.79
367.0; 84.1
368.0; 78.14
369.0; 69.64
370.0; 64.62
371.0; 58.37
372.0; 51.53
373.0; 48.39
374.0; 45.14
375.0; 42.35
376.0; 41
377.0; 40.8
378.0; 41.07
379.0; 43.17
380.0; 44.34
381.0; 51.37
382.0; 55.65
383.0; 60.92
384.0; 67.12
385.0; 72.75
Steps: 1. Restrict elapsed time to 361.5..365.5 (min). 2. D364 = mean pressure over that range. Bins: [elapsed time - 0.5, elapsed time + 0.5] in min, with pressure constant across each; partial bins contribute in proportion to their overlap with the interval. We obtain 101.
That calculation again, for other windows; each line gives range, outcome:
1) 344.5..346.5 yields 114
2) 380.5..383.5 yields 56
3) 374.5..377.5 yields 41.4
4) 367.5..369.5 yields 73.9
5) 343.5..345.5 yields 111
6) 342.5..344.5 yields 110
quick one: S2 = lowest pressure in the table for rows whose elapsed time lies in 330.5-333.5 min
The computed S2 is 103.7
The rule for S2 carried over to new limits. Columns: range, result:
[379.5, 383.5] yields 44.34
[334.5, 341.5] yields 100.6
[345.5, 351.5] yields 115.5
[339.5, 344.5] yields 102.4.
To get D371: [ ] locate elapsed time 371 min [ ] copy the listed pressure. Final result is 58.37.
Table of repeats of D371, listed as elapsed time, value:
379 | 43.17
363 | 102.9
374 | 45.14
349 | 117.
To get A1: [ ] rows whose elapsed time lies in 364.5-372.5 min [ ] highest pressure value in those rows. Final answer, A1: 95.46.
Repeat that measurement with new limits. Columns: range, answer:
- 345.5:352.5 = 118.9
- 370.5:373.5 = 58.37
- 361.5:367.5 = 105.4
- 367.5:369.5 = 78.14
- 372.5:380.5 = 48.39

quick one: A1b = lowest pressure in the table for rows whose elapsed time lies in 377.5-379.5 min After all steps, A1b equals 41.07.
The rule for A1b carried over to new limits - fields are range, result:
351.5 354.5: 117.5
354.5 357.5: 122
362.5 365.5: 95.46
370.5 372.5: 51.53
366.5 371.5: 58.37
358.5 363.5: 102.9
